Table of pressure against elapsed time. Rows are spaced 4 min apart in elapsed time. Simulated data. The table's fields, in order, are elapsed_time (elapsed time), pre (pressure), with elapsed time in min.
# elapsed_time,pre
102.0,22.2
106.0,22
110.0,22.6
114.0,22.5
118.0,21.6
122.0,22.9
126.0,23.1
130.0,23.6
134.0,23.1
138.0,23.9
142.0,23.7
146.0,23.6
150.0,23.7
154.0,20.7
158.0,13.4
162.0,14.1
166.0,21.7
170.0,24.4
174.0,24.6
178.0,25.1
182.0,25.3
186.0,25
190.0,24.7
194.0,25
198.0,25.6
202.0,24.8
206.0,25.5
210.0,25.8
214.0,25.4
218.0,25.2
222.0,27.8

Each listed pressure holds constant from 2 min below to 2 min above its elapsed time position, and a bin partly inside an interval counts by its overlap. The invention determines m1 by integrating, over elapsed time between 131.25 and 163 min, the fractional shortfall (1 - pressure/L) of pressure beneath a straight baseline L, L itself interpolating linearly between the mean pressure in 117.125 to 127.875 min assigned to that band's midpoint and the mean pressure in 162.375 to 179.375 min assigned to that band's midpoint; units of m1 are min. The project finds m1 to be 2.4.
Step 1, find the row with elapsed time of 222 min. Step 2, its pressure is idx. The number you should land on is 27.8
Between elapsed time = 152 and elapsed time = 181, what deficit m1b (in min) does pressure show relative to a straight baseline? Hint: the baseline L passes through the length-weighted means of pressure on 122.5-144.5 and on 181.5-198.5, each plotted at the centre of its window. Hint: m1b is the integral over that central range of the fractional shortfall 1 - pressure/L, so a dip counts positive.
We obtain 4.4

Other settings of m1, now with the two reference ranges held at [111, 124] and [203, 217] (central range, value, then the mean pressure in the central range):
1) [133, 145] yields -0.3 min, 23.6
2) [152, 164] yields 3.9 min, 16.1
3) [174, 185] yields -0.3 min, 25.1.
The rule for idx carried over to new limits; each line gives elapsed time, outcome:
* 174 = 24.6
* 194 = 25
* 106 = 22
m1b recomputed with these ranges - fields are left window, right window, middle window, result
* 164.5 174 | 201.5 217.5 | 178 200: -0.64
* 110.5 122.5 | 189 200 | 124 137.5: -0.31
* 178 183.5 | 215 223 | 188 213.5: 0.49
